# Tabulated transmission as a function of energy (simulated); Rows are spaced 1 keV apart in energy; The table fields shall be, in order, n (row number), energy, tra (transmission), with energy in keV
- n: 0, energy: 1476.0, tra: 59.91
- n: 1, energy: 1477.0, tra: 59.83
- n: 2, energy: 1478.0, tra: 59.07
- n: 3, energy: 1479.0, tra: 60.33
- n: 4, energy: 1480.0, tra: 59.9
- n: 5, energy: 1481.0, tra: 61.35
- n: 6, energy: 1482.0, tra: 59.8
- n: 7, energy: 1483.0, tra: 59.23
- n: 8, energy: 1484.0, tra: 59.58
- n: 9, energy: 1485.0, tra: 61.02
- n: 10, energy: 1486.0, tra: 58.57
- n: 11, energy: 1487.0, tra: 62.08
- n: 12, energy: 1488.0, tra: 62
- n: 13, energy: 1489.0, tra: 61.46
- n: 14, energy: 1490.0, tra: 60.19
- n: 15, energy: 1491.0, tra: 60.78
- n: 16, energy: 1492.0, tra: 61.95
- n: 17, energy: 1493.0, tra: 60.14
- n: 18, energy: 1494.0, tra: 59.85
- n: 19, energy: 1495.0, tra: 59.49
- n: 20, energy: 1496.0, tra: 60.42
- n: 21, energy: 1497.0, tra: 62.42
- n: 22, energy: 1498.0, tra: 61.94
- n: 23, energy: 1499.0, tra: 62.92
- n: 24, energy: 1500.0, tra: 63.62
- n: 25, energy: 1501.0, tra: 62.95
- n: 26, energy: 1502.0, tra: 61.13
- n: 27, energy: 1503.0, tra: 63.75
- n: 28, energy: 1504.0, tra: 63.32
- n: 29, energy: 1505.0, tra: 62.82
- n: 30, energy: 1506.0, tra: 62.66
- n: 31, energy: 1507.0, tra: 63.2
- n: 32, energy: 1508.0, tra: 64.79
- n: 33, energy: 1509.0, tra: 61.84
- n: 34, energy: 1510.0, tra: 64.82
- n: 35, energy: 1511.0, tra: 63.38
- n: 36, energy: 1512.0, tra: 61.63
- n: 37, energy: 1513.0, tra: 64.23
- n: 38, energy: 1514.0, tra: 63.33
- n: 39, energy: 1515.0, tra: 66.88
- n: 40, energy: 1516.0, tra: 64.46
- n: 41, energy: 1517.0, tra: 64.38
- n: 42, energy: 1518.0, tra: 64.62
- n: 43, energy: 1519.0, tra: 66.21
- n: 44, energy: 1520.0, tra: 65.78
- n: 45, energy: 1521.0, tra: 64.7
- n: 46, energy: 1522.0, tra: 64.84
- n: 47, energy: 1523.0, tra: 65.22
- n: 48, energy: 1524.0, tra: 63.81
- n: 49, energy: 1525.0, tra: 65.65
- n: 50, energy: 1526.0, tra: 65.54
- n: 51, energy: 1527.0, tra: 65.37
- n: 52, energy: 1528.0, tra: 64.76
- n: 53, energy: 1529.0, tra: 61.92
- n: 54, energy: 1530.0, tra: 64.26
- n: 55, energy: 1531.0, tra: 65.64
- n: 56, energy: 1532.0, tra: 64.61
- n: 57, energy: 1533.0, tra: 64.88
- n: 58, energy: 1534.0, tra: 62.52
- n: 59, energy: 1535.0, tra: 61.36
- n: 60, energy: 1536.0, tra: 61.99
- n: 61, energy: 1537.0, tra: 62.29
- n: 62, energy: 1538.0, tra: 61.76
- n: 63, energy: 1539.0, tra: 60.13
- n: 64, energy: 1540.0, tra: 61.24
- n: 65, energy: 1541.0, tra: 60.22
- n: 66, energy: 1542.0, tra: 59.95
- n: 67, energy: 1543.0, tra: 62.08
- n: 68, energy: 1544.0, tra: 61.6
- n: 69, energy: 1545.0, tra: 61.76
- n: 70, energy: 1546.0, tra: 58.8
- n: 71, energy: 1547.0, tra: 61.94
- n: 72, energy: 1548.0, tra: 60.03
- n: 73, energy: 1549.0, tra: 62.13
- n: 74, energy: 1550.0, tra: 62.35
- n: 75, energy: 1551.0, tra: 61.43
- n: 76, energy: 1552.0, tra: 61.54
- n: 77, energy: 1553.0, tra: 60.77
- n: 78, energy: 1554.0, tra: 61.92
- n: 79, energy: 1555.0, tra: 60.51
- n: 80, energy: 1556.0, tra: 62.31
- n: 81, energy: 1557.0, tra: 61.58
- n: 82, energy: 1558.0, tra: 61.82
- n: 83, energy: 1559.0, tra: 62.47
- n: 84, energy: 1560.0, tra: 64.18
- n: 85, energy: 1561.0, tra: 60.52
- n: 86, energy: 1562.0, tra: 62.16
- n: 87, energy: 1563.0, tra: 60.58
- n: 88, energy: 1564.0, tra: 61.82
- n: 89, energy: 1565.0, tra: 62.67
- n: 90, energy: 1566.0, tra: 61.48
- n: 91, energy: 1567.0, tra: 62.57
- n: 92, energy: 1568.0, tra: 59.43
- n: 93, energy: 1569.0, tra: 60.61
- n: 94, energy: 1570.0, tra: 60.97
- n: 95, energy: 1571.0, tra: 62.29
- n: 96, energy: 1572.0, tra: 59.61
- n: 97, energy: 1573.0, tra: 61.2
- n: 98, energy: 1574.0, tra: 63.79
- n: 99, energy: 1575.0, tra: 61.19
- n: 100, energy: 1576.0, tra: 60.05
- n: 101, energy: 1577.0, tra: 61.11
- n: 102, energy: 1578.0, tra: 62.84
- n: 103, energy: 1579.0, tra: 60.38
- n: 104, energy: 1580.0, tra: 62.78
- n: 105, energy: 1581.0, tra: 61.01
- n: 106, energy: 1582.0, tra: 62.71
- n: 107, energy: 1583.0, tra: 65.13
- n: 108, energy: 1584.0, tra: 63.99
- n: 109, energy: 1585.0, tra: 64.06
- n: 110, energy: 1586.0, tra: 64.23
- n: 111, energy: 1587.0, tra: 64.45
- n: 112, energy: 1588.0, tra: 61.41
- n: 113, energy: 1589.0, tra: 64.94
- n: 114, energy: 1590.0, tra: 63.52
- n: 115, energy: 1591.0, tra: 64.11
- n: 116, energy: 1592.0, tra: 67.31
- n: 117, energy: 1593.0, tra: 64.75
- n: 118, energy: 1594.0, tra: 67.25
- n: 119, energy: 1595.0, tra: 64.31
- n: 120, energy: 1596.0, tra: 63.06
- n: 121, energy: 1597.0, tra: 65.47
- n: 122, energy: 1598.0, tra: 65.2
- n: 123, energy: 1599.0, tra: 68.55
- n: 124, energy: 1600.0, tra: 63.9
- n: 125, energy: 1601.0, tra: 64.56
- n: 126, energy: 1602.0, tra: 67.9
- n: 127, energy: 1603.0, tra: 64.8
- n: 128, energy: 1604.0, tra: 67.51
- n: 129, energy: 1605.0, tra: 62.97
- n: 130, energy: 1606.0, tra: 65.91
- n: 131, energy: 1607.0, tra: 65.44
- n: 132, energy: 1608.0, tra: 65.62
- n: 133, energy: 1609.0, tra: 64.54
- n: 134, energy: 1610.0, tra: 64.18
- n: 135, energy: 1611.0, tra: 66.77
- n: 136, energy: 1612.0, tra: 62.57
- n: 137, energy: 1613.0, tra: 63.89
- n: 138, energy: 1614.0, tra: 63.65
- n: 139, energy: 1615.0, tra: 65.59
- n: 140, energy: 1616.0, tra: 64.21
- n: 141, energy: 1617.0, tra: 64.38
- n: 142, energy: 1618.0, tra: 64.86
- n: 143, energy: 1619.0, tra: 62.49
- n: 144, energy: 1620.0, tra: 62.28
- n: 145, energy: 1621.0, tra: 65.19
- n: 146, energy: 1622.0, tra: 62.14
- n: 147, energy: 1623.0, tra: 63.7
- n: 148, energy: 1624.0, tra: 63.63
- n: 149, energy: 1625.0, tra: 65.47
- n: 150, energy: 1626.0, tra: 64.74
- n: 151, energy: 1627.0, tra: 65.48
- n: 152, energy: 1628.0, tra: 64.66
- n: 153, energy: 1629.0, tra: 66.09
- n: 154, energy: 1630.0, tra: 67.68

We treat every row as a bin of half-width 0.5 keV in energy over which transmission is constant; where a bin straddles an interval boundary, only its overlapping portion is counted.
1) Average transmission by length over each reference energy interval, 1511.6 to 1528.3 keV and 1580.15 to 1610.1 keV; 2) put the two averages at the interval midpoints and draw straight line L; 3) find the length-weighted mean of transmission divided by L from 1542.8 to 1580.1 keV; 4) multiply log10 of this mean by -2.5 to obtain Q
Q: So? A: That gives 0.06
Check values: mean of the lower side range 64.8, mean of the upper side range 64.7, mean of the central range 61.5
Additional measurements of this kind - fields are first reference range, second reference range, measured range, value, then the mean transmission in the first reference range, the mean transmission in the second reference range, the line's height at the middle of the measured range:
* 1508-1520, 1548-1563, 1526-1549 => 0.01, 64.3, 61.7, 62.8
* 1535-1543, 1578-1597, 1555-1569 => 0.01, 61.2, 63.9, 62.4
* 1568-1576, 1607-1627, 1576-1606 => -0.03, 61.2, 64.3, 62.5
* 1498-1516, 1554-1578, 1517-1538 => -0.03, 63.4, 61.6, 62.7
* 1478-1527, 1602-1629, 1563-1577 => 0.04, 62.6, 64.6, 63.8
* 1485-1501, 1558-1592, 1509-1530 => -0.05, 61.2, 62.3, 61.6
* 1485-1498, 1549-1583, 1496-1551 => -0.03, 60.8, 61.7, 61.2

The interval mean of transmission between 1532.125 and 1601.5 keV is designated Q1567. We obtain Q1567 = 62.4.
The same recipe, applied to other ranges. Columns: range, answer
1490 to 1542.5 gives 63.1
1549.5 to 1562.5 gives 61.8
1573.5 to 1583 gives 61.9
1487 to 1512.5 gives 62.1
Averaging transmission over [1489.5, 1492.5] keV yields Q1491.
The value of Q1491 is 61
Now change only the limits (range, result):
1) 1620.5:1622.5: 63.7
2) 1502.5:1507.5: 63.1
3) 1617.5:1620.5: 63.2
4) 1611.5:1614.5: 63.4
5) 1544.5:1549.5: 60.9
